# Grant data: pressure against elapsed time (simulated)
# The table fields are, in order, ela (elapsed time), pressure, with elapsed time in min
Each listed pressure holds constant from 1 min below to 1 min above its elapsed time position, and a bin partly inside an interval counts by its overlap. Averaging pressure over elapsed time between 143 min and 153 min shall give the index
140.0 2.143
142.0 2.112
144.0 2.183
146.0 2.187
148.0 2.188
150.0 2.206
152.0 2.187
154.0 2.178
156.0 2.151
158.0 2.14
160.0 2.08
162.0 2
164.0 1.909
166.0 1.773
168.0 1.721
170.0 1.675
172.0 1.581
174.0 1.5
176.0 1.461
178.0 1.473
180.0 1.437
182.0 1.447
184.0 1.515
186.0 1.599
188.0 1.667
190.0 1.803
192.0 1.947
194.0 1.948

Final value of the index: 2.19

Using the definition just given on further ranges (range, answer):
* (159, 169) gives 1.9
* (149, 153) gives 2.2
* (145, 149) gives 2.19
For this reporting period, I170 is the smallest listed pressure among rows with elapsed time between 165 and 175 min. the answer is 1.5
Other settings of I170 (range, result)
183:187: 1.515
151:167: 1.773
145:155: 2.178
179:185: 1.437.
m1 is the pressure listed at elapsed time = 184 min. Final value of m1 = 1.515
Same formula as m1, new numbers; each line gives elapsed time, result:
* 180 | 1.437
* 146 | 2.187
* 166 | 1.773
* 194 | 1.948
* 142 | 2.112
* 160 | 2.08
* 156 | 2.151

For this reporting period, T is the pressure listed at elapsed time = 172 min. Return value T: 1.581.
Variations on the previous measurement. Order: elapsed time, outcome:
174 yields 1.5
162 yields 2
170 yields 1.675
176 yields 1.461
